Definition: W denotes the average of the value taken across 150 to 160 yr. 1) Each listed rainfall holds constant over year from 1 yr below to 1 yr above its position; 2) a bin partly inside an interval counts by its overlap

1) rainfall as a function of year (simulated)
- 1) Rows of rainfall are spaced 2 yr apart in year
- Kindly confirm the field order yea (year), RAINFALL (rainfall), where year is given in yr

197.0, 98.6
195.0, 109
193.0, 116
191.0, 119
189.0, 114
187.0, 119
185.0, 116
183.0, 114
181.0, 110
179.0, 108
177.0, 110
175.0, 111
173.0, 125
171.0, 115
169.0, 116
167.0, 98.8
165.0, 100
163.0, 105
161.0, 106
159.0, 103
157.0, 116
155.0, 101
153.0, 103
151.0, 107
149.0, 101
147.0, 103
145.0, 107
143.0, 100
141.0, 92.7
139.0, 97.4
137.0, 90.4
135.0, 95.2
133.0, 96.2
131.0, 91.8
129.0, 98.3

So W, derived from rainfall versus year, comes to 106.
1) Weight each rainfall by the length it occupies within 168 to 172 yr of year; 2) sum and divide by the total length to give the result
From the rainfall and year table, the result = 116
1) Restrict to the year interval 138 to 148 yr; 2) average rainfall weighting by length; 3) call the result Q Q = 100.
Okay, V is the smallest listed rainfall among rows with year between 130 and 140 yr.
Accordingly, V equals 90.4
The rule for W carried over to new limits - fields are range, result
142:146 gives 104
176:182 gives 109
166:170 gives 107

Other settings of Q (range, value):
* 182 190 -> 116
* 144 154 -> 104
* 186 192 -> 117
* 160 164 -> 106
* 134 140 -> 94.3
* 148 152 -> 104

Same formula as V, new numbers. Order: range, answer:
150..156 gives 101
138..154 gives 92.7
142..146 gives 100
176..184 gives 108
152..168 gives 98.8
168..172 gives 115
